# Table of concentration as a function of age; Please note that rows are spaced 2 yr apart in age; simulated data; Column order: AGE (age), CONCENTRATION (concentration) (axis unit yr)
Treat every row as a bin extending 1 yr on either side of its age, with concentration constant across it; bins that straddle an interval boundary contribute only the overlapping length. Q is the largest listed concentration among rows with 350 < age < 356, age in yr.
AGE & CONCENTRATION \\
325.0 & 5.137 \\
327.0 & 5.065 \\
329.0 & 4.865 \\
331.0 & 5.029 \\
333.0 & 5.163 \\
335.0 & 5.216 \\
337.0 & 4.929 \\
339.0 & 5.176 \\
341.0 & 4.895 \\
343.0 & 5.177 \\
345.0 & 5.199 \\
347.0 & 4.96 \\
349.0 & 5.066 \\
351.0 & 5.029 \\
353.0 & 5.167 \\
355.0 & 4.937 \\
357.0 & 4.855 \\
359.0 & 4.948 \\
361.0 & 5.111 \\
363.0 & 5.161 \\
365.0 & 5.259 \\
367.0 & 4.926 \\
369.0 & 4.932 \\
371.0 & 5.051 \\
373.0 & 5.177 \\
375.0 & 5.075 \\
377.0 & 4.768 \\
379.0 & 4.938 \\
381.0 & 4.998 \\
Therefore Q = 5.167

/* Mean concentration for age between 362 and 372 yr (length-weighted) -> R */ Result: 5.07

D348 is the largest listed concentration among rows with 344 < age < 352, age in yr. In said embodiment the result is 5.199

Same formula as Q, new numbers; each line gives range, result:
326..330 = 5.065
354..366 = 5.259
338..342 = 5.176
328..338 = 5.216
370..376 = 5.177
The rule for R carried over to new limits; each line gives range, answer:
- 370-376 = 5.1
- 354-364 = 5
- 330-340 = 5.1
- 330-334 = 5.1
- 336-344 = 5.04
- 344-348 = 5.08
